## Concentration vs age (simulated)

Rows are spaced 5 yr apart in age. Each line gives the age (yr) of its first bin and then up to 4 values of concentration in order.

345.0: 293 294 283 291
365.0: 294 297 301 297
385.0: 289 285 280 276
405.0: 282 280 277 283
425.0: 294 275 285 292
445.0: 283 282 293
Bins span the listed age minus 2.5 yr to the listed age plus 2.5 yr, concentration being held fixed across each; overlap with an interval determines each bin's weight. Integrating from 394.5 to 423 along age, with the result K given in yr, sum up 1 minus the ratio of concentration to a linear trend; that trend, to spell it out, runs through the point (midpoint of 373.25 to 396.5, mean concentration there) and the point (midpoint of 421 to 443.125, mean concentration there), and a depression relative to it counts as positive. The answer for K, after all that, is 0.83 yr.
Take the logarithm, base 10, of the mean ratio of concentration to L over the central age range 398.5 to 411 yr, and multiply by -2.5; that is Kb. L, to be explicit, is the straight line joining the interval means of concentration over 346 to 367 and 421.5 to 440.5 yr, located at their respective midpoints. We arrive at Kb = 0.03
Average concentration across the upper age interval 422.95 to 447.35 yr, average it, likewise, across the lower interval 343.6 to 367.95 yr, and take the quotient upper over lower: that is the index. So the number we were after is 0.98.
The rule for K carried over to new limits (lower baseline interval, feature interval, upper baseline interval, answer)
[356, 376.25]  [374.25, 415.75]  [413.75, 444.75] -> 0.7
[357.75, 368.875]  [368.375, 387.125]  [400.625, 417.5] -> -0.5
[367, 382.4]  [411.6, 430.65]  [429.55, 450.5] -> 0.4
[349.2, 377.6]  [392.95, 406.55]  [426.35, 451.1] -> 0.5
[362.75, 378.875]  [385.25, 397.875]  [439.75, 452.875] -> 0.4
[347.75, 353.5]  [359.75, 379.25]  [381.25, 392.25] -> -0.4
